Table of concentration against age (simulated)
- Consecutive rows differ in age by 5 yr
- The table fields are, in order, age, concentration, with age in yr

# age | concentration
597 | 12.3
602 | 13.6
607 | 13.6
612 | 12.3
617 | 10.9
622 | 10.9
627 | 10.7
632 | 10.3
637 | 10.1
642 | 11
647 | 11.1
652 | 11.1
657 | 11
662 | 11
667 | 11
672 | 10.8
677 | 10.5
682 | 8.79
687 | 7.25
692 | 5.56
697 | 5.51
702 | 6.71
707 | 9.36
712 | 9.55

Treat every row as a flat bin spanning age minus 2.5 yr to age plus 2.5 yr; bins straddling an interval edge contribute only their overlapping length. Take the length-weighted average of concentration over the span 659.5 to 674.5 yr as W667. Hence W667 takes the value 10.9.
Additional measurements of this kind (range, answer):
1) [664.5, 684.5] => 10.3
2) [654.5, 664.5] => 11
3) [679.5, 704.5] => 6.76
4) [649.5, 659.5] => 11.1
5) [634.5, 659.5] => 10.9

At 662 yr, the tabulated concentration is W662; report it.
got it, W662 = 11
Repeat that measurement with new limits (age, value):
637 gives 10.1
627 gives 10.7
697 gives 5.51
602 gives 13.6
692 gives 5.56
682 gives 8.79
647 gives 11.1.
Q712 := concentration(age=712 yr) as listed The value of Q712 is 9.55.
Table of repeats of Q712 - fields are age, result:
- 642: 11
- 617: 10.9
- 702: 6.71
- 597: 12.3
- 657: 11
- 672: 10.8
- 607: 13.6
